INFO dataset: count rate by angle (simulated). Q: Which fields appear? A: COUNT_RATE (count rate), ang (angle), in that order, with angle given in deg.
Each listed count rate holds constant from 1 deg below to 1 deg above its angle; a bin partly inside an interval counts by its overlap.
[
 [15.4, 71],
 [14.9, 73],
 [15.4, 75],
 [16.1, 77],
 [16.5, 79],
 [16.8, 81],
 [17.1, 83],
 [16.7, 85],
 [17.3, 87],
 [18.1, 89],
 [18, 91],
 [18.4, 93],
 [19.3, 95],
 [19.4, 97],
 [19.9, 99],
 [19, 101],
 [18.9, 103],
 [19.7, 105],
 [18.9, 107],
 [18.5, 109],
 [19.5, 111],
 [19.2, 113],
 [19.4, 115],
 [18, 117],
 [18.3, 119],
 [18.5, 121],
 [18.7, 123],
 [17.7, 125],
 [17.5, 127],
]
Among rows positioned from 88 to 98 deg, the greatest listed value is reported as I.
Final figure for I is 19.4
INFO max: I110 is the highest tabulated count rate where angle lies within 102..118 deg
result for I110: 19.7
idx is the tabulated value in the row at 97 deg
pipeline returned 19.4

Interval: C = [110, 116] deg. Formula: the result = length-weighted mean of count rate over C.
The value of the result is 19.4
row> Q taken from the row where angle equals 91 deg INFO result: 18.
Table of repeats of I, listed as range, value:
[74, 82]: 16.8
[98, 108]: 19.9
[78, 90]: 18.1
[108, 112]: 19.5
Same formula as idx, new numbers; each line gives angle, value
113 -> 19.2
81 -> 16.8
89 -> 18.1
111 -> 19.5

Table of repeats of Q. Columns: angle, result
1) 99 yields 19.9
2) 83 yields 17.1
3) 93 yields 18.4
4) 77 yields 16.1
